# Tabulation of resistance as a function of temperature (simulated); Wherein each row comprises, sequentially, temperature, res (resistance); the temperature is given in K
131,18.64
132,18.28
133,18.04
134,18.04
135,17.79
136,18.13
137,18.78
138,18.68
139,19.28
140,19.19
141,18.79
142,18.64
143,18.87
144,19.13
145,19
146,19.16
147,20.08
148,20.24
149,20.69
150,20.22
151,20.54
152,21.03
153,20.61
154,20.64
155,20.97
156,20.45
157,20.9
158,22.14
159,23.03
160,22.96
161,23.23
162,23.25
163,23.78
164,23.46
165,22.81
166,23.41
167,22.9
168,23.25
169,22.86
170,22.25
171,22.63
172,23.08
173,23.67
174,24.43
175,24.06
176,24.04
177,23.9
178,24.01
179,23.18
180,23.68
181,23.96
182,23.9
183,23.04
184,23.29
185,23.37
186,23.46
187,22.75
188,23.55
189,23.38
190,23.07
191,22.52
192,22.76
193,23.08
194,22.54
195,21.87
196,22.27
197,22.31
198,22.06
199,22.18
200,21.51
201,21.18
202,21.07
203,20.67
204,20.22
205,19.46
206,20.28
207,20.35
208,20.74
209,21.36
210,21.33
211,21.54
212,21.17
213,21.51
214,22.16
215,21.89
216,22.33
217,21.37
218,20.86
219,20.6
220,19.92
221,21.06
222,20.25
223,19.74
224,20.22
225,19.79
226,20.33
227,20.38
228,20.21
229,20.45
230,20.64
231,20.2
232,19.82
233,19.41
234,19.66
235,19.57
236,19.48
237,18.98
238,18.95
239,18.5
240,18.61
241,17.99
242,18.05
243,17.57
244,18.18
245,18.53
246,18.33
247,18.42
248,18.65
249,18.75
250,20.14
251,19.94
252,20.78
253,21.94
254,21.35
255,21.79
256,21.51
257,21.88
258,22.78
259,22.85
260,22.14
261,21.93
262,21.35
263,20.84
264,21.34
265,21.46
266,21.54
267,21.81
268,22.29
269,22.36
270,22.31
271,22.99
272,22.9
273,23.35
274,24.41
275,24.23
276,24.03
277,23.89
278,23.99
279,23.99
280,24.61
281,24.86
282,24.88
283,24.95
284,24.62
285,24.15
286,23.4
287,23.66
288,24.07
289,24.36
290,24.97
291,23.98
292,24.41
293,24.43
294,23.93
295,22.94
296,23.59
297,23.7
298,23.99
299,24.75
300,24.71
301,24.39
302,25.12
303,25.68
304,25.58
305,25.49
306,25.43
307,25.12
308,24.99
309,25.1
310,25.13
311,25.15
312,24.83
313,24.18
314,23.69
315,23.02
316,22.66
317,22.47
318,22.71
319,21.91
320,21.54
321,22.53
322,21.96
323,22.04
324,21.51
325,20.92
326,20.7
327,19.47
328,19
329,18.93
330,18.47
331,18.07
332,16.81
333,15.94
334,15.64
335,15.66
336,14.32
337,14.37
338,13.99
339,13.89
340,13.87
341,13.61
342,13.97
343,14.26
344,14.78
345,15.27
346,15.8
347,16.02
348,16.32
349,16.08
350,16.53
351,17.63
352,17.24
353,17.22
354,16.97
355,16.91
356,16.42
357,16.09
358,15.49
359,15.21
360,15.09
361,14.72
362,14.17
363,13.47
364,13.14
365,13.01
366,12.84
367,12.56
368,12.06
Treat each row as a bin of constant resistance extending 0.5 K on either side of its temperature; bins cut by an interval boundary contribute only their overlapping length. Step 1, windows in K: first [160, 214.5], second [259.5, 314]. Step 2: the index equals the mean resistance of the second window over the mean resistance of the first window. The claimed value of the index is 1.1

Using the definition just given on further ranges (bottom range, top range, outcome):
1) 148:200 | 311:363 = 0.79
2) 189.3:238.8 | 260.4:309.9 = 1.14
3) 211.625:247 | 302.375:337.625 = 1.08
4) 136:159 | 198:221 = 1.06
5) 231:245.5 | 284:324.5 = 1.27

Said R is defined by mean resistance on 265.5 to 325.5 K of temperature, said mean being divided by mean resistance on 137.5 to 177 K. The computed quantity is 1.10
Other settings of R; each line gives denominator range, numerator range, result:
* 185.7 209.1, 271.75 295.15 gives 1.11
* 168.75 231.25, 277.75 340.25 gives 1.01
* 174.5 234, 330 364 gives 0.71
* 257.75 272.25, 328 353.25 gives 0.72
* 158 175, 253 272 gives 0.95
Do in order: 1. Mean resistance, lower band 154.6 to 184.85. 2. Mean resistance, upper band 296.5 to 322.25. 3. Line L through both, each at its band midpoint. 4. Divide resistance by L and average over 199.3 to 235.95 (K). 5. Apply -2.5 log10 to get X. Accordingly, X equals 0.14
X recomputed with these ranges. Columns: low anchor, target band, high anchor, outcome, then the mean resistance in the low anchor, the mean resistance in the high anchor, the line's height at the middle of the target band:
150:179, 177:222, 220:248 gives -0.05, 22.6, 19.4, 21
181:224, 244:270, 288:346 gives 0.03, 21.8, 21.1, 21.5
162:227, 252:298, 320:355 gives -0.20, 22.2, 17.1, 19.3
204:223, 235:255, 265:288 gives 0.16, 21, 23.6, 22.3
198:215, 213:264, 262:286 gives 0.10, 21.1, 23.3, 22.1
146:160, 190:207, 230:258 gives -0.07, 20.9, 19.6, 20.2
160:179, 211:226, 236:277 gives 0.05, 23.4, 20.9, 22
